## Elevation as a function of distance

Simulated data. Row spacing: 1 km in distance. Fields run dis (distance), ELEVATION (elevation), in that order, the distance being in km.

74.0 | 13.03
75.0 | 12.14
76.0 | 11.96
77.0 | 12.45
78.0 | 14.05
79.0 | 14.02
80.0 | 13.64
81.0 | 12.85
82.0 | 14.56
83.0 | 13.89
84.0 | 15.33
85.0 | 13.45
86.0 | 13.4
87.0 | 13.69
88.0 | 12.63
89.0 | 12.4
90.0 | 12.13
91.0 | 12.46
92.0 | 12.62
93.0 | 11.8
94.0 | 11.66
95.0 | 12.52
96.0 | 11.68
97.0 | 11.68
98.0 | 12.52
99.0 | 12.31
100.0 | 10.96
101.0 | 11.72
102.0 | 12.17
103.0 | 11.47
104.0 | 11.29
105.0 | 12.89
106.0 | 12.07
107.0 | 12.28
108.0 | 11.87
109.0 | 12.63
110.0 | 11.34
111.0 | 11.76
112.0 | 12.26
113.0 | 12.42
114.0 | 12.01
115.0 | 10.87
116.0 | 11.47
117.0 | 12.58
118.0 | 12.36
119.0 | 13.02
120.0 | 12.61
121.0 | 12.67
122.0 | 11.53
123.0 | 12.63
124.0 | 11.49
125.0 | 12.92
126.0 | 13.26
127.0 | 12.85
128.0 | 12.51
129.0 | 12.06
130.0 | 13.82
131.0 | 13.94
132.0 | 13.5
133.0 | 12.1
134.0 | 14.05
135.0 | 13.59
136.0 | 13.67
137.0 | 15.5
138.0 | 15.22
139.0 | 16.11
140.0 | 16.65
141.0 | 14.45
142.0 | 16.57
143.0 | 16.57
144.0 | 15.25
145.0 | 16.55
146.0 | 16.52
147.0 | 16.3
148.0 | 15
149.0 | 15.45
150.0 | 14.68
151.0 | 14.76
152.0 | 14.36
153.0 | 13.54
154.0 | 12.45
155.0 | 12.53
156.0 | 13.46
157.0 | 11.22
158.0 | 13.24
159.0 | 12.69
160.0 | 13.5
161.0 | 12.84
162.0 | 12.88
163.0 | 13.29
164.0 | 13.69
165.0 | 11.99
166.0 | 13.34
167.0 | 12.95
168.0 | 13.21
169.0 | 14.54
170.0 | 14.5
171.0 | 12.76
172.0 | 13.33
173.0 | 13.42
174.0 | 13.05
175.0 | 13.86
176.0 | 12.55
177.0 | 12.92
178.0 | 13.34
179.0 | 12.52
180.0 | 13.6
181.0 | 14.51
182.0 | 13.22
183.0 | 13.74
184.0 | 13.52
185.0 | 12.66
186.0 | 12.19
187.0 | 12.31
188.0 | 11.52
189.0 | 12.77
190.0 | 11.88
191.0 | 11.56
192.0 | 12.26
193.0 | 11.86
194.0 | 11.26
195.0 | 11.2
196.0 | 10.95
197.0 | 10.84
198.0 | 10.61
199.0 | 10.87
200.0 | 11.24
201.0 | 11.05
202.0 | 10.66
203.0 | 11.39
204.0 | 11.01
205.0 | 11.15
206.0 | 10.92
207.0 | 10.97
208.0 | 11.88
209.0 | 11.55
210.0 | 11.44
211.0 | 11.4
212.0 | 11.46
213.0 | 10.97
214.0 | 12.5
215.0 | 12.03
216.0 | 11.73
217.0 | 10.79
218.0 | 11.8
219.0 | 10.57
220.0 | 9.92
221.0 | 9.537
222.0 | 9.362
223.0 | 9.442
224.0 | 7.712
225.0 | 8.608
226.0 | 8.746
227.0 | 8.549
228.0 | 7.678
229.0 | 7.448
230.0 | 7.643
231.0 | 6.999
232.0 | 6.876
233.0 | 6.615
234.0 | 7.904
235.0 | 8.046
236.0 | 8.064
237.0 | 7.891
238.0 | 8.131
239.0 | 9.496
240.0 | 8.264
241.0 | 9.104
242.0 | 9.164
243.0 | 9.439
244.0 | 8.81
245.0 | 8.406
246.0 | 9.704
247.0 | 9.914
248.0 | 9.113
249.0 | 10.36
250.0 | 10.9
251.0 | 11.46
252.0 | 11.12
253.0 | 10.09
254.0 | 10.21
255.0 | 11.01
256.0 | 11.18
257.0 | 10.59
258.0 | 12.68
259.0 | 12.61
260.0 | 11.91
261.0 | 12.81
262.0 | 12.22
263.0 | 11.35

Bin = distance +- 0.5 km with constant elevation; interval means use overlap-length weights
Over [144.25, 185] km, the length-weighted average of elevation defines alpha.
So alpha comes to 13.6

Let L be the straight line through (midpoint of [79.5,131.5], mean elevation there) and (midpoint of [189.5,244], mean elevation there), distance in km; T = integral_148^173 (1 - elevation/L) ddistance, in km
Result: -4.8 km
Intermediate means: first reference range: 12.5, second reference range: 10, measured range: 13.4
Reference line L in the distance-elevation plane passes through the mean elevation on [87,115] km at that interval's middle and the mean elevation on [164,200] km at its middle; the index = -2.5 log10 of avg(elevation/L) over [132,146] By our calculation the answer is -0.22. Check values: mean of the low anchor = 12.1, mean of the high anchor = 12.6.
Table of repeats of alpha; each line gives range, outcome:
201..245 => 9.62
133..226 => 12.7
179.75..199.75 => 12.1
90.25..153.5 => 13.2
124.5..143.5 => 14.2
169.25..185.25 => 13.4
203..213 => 11.3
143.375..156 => 14.7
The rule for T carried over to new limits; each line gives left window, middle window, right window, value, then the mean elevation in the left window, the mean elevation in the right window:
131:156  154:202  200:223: 1.04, 14.8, 11.1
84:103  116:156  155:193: -3.95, 12.4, 13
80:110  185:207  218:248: -4.00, 12.5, 8.62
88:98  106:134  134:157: 2.32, 12.2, 14.9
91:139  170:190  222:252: -4.91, 12.5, 8.69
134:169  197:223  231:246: -2.04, 14.2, 8.3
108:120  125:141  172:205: -2.37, 12.1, 12.2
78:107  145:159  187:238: -3.29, 12.7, 10.2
